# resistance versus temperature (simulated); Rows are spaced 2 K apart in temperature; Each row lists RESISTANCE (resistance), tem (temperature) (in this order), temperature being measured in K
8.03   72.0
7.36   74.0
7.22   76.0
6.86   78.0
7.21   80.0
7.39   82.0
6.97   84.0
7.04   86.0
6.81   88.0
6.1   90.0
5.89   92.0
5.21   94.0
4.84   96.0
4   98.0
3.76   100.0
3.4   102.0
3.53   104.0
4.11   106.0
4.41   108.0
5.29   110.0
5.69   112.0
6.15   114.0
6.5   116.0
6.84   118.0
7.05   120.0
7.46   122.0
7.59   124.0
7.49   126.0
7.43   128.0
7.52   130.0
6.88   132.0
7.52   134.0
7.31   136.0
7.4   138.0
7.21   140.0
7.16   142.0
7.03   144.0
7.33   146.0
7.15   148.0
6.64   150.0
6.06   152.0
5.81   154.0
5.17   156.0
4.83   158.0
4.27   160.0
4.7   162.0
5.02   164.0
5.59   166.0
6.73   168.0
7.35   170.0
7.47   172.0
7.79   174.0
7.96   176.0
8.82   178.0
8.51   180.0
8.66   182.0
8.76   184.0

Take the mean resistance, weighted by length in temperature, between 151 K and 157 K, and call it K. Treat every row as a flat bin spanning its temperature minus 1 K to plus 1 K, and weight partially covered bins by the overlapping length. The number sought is 5.68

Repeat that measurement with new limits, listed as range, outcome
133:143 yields 7.32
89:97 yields 5.51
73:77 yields 7.29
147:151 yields 6.89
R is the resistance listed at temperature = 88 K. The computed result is 6.81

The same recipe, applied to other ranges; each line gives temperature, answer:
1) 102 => 3.4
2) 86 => 7.04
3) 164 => 5.02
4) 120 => 7.05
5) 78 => 6.86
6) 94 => 5.21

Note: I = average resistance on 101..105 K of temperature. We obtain 3.46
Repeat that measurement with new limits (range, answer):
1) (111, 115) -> 5.92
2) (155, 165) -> 4.8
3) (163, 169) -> 5.78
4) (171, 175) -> 7.63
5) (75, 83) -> 7.17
